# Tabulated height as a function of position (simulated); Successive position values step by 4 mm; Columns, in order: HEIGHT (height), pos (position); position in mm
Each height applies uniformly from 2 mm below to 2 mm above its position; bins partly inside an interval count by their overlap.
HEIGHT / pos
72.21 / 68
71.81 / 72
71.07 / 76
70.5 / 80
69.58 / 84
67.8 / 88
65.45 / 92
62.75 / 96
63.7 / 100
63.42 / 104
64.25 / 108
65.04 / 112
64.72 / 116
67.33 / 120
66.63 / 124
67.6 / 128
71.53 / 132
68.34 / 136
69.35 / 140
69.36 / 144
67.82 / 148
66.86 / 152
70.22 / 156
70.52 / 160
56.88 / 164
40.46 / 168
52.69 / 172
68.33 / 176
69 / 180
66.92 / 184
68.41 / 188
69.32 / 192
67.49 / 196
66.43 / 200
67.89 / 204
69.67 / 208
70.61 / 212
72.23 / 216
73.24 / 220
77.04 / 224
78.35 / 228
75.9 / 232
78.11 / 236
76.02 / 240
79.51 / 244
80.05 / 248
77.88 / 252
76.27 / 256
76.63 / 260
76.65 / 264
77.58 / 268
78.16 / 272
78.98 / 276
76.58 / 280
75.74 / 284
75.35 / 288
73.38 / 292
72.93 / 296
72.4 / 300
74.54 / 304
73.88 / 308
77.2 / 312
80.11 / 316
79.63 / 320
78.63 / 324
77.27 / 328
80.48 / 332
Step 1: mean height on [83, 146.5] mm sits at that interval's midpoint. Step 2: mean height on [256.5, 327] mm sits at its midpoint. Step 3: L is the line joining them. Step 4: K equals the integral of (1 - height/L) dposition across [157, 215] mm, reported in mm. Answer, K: 4.7 mm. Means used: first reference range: 66.6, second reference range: 76.4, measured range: 64.8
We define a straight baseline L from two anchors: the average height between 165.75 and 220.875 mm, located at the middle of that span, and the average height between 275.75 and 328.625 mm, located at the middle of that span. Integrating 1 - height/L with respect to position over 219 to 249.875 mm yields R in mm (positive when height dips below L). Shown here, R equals -3.4 mm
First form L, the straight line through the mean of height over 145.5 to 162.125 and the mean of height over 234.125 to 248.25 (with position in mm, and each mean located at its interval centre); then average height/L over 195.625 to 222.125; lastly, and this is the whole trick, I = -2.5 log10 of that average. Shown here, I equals 0.07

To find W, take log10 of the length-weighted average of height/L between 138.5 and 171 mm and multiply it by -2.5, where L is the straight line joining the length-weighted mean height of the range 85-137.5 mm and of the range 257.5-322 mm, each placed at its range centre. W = 0.08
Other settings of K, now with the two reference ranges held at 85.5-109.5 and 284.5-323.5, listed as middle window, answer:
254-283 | -1.36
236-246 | -0.77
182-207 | 0.71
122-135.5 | -0.45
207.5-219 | -0.06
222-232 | -0.81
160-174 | 3.15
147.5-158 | -0.12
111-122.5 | -0.02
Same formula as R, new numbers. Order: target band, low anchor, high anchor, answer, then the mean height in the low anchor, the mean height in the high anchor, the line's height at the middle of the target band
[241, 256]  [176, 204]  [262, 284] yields -0.8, 68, 77.4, 74.6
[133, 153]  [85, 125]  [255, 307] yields -0.3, 65.2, 75.7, 67.5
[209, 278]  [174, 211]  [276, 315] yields -4.8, 68.2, 75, 71.6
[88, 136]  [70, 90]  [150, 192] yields 1.3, 70.2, 63.3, 67.8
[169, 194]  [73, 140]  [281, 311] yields 1.8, 67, 74.2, 69.9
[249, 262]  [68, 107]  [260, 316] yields -0.5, 67.5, 75.8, 74.5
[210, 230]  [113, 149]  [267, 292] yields -0.3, 68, 76.7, 73.2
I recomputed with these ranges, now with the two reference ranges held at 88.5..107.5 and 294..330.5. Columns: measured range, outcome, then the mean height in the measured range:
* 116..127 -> -0.018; 66.6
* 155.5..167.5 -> 0.094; 62.2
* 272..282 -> -0.050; 77.9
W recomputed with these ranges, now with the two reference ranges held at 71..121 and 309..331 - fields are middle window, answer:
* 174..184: 0.04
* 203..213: 0.05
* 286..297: 0.04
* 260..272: -0.02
